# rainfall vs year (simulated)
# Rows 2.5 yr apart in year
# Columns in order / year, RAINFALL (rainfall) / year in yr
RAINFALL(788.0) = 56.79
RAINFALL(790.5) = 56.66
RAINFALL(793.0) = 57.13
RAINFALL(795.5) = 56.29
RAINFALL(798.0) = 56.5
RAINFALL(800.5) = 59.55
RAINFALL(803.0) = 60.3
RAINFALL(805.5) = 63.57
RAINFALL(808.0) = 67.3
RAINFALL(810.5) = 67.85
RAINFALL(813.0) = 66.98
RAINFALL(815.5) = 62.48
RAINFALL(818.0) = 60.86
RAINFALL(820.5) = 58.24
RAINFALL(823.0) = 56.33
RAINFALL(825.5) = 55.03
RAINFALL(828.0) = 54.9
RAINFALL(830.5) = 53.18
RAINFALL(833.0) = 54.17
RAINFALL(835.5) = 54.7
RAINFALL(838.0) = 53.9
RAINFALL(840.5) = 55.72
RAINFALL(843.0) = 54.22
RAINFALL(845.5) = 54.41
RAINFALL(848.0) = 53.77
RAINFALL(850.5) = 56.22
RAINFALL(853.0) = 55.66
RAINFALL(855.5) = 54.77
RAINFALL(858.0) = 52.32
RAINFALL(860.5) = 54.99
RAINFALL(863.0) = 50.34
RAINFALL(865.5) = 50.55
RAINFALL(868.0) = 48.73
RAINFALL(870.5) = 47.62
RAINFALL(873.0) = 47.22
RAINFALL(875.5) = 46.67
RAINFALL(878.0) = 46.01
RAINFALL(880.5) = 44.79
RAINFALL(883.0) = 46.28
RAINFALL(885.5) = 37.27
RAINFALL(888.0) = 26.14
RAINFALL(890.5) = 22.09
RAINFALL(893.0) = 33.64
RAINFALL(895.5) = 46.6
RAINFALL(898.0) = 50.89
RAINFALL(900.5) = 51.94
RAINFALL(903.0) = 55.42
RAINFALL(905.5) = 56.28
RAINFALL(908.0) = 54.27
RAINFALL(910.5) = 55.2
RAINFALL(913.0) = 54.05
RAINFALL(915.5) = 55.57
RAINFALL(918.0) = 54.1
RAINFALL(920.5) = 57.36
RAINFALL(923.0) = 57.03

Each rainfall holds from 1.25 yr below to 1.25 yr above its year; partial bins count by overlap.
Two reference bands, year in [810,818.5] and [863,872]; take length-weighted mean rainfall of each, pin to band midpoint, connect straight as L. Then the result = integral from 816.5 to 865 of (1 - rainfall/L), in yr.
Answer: 1.5 yr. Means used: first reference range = 64.6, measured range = 54.9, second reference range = 49.1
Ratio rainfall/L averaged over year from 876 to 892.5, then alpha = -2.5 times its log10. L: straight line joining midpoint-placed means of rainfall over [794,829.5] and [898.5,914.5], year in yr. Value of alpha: 0.44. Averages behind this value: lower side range 60.4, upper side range 54.4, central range 37.4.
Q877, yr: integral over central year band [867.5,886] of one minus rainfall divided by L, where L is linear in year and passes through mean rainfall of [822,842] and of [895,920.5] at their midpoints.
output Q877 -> 2.9 yr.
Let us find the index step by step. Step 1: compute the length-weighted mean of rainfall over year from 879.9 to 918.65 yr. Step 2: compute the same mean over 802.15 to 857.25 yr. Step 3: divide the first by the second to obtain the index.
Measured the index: 0.80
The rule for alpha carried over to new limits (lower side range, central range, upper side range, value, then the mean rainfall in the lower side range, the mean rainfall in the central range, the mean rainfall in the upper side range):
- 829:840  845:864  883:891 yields -0.186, 54.1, 54.1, 31.9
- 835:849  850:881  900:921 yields 0.086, 54.5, 50.5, 54.9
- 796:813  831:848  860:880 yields 0.014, 62.6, 54.4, 48.6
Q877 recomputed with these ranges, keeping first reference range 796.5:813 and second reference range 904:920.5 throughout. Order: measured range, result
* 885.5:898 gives 4.87 yr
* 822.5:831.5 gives 0.94 yr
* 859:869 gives 1.25 yr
